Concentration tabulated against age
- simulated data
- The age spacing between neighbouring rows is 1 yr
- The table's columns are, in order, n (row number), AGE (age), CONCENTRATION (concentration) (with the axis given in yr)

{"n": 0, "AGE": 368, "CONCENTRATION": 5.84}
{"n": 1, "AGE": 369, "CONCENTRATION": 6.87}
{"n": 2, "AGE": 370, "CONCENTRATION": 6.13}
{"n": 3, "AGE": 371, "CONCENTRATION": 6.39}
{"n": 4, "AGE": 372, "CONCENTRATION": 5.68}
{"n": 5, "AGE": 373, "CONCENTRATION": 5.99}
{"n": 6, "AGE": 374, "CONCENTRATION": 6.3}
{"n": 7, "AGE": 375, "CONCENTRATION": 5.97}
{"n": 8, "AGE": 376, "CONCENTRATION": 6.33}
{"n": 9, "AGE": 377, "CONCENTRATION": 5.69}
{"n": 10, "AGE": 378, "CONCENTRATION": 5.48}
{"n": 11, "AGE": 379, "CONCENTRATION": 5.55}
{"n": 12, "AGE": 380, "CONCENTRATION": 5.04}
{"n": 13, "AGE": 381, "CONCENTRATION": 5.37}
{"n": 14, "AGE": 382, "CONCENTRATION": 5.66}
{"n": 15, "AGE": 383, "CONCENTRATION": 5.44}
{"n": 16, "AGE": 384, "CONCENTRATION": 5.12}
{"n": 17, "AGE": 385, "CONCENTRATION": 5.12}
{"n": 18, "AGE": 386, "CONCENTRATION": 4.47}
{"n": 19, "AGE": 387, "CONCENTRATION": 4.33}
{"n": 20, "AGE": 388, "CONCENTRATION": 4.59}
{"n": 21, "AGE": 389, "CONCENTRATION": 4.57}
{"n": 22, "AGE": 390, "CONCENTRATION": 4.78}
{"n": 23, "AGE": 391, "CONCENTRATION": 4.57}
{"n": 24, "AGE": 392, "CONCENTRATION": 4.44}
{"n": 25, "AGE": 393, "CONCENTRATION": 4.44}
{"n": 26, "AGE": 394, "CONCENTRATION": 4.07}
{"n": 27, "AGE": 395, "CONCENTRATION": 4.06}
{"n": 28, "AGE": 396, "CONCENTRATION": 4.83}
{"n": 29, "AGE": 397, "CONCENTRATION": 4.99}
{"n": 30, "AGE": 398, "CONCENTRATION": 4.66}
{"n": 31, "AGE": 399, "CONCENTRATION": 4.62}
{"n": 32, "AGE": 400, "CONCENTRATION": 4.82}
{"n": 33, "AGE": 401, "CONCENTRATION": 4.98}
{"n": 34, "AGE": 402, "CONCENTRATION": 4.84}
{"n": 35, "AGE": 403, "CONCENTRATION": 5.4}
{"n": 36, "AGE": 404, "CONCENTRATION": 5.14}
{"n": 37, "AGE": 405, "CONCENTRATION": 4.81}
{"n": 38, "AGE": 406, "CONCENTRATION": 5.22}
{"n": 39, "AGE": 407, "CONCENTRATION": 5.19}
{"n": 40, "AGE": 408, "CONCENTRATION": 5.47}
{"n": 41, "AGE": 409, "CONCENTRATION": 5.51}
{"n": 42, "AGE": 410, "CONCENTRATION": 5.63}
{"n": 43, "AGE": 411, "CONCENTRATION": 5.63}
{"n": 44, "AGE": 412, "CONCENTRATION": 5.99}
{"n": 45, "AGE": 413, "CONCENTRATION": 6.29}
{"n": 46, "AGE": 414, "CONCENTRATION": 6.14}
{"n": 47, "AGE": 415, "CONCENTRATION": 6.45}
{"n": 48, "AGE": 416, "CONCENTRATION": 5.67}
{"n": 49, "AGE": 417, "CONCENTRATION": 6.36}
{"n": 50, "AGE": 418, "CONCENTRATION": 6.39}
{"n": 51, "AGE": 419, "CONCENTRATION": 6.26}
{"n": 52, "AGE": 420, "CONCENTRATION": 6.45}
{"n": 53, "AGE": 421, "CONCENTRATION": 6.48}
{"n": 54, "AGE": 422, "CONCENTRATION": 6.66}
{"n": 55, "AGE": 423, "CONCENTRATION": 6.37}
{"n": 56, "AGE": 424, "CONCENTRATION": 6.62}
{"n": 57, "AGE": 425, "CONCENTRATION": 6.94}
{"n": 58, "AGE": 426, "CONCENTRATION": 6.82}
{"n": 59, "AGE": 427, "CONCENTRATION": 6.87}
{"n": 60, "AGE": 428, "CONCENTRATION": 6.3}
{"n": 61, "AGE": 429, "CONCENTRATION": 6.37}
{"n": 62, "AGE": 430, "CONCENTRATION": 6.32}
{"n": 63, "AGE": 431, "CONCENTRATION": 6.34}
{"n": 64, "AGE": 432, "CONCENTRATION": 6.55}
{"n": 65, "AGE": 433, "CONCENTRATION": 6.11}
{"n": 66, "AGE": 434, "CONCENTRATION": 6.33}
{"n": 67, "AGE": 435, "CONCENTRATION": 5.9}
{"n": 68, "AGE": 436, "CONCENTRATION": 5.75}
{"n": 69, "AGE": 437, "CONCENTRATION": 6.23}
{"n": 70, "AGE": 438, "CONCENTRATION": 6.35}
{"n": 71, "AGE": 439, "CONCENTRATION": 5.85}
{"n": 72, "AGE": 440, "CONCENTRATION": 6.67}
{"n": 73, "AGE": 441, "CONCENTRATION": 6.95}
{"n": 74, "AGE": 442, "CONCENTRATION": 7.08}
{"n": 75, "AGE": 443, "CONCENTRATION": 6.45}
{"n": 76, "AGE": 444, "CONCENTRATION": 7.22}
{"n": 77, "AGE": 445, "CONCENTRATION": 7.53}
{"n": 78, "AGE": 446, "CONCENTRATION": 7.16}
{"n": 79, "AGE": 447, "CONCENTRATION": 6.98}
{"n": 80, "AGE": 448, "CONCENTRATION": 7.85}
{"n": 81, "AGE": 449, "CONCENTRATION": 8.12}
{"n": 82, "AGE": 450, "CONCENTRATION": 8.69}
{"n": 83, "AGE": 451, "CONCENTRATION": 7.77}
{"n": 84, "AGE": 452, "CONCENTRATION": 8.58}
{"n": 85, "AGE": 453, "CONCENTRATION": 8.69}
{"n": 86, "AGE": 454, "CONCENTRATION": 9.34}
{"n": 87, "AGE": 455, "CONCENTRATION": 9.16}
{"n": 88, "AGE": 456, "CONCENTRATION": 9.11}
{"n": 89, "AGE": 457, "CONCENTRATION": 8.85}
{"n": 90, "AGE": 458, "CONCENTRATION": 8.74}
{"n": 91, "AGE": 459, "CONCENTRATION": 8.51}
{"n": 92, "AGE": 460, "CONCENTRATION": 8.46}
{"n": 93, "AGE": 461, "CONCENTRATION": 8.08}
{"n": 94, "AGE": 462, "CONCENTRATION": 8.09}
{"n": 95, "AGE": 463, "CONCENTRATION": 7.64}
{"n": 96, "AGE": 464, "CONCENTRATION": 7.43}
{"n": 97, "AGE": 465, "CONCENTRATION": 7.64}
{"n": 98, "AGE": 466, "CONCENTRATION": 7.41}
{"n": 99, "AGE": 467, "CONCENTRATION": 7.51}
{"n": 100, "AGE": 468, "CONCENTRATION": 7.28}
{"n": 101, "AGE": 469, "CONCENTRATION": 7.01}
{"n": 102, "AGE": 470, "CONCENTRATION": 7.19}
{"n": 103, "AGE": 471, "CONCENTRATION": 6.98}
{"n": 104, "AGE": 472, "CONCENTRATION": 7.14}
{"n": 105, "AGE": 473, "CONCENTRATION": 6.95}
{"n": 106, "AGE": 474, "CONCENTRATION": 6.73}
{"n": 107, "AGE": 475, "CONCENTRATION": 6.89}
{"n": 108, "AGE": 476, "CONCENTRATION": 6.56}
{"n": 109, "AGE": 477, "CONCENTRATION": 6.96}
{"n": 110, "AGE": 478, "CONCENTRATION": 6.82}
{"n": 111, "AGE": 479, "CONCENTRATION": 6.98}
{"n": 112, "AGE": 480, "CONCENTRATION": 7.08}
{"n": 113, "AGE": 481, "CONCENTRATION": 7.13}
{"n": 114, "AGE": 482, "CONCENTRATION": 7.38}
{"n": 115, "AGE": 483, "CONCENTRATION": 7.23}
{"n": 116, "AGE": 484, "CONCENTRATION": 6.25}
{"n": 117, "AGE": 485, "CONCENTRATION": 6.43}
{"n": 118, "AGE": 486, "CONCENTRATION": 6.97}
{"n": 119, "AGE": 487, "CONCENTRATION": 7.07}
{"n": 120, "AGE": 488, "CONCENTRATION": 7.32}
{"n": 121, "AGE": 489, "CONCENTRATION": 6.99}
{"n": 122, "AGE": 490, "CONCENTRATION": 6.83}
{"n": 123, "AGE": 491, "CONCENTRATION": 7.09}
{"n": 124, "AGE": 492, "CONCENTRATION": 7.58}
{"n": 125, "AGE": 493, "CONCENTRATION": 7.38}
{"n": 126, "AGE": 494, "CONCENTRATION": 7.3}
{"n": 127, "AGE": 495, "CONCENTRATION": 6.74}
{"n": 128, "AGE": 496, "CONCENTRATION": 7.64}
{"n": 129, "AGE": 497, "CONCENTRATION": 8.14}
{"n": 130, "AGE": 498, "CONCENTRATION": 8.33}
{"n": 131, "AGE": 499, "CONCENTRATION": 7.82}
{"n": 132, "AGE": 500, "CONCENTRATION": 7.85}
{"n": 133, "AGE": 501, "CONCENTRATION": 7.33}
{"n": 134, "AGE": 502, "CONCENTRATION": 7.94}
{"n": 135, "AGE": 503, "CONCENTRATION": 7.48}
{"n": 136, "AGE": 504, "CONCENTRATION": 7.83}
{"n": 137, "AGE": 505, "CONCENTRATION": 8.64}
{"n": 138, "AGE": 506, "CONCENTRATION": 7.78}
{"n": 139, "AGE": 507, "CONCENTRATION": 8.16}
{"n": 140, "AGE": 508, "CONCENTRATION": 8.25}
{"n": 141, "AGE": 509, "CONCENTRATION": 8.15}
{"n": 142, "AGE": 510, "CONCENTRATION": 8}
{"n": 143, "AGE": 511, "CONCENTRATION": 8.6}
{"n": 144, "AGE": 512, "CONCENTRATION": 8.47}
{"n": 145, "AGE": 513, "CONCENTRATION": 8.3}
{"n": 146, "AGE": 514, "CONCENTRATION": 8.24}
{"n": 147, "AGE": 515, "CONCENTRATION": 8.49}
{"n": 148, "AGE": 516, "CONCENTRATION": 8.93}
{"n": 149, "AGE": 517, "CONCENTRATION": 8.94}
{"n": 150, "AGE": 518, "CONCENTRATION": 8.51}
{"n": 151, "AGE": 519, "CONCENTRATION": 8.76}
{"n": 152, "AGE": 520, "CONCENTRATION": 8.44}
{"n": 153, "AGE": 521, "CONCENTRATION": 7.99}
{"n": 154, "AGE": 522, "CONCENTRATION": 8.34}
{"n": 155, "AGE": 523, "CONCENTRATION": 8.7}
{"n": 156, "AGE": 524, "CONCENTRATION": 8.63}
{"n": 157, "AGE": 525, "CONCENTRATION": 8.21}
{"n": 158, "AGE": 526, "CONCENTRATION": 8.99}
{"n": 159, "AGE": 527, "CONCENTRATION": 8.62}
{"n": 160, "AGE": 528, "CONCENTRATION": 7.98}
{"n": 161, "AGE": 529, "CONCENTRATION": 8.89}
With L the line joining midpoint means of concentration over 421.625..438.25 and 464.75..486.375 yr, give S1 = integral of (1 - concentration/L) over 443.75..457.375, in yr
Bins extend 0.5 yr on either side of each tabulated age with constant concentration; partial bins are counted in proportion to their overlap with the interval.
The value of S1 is -3.15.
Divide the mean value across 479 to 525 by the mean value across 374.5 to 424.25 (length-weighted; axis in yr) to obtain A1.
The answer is 1.45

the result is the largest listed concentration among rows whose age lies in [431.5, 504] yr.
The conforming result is 9.34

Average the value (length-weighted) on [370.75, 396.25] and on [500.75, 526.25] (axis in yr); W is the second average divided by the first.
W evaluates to 1.61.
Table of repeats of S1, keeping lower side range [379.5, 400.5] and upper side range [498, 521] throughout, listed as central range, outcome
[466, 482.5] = 0.3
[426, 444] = -1.0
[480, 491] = 0.8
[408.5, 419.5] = -1.2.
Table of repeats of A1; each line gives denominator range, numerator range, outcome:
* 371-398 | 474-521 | 1.49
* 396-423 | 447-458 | 1.52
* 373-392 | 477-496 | 1.34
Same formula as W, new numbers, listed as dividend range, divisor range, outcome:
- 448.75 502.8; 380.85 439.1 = 1.35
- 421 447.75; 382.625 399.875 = 1.41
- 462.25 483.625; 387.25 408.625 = 1.49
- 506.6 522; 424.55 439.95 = 1.33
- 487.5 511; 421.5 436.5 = 1.20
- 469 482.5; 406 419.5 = 1.18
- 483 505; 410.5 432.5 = 1.16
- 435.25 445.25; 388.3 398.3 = 1.45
